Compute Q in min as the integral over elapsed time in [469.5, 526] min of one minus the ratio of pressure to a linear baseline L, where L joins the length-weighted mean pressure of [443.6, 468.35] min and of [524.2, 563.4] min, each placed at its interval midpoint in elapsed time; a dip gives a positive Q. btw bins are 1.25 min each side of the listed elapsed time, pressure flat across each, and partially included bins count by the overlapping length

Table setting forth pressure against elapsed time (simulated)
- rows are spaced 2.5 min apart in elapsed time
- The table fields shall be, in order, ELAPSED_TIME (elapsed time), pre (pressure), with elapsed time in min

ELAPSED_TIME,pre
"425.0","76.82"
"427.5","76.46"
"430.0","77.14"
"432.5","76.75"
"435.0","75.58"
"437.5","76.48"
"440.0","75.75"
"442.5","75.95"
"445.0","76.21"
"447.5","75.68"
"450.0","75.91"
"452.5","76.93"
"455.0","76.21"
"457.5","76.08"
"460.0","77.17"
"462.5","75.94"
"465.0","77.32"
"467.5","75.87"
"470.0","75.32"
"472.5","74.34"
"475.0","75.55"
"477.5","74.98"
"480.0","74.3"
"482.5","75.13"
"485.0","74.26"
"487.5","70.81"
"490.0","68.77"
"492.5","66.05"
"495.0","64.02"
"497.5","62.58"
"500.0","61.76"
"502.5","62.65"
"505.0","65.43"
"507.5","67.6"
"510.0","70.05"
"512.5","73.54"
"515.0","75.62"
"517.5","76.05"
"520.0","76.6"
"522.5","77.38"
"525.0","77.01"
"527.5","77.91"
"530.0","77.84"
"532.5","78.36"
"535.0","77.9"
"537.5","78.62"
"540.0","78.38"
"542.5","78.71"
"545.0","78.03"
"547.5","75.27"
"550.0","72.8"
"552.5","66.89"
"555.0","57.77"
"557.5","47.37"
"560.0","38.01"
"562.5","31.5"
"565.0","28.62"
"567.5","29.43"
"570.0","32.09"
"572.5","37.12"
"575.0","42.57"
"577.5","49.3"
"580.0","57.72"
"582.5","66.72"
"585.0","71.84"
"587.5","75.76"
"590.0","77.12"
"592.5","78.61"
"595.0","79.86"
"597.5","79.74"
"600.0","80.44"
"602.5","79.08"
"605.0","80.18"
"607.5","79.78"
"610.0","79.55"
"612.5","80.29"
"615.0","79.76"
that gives 1.1 min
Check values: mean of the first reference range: 76.3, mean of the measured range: 71.2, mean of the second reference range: 68.5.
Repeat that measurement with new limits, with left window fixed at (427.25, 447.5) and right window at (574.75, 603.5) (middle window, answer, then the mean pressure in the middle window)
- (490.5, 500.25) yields 1.31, 64.2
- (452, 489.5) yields -0.07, 75.2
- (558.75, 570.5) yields 6.52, 31.9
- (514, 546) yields -2.06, 77.6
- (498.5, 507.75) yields 1.24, 64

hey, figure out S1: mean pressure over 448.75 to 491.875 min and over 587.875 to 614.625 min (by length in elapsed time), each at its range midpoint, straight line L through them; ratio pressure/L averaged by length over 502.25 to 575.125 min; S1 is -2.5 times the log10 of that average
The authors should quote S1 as 0.20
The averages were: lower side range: 74.9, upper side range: 79.4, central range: 63.9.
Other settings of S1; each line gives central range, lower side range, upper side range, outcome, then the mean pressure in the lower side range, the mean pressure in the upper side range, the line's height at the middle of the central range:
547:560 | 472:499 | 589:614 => 0.24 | 70.8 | 79.5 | 75.9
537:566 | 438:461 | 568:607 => 0.13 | 76.2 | 65.4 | 68.3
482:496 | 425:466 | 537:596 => 0.01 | 76.4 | 59.3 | 70.2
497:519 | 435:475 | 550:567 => -0.13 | 76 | 46.4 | 60.9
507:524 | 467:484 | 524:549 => 0.04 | 75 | 77.8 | 76.8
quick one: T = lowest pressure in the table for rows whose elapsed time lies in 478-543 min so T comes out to 61.76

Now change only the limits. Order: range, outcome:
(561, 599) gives 28.62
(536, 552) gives 72.8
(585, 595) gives 71.84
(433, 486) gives 74.26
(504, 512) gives 65.43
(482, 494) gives 66.05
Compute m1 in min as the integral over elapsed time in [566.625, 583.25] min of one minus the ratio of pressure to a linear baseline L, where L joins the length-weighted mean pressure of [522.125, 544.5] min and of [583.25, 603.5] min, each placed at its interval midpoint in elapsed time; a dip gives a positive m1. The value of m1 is 7.1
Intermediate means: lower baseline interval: 78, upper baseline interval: 77.5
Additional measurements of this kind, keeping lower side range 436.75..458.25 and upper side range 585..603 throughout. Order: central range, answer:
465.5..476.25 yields 0.1 min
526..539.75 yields -0.1 min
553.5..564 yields 4.6 min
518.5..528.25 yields 0.0 min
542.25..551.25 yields 0.2 min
